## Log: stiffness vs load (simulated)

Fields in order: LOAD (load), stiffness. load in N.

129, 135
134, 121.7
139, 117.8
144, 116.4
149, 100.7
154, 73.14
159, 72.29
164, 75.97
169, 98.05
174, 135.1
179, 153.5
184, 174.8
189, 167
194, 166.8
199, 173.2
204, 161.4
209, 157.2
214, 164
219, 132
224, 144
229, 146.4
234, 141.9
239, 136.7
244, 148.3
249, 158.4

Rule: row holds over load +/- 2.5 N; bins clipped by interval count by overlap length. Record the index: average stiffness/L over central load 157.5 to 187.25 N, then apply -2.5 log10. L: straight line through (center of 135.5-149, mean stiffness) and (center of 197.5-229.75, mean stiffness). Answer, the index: 0.10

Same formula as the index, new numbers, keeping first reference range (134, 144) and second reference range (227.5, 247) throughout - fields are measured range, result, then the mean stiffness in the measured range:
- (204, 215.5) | -0.18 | 160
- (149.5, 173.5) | 0.40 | 86.2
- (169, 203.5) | -0.20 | 157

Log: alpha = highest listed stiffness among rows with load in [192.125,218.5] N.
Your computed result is 173.2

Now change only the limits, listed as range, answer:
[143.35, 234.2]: 174.8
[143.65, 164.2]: 116.4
